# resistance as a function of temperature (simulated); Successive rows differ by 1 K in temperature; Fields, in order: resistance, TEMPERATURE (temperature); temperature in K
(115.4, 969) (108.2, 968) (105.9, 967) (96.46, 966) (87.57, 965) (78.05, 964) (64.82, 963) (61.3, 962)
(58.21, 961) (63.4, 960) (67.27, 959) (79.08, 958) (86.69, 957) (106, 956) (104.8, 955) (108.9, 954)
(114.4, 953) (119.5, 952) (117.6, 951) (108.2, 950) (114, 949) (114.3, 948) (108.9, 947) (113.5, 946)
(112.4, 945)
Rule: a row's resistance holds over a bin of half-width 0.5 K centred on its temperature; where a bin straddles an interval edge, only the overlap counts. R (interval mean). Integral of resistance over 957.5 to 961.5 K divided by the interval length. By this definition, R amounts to 67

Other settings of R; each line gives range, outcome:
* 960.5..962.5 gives 59.8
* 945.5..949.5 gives 113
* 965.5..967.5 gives 101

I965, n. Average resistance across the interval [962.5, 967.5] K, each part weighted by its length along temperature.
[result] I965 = 86.6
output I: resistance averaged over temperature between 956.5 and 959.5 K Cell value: 77.7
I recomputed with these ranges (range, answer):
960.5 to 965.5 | 70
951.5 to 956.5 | 111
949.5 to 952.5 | 115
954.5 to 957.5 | 99.2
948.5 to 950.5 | 111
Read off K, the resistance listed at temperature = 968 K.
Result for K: 108.2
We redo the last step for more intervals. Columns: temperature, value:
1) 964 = 78.05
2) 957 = 86.69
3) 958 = 79.08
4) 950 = 108.2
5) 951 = 117.6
